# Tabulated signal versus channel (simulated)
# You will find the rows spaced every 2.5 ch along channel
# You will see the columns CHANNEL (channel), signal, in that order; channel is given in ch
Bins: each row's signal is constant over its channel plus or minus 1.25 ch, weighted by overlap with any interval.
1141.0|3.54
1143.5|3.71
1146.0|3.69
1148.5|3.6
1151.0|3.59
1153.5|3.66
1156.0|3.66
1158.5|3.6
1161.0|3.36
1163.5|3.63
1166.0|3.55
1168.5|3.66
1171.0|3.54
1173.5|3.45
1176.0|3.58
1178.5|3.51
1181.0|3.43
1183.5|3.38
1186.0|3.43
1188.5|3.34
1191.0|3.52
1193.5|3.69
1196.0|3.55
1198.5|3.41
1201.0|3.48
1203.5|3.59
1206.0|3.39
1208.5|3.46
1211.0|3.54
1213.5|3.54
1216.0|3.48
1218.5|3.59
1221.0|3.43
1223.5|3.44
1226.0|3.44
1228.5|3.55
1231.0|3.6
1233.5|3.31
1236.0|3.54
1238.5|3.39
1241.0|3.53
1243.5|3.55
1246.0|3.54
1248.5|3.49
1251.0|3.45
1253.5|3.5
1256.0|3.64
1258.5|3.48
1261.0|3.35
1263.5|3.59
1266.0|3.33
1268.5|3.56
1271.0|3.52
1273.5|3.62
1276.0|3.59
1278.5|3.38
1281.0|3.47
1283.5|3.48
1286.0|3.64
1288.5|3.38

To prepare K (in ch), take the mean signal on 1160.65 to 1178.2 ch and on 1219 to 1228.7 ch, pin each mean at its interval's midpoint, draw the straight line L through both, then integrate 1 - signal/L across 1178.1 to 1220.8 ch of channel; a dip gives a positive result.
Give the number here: 0.2 ch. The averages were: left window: 3.55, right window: 3.47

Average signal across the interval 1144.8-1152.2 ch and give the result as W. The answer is 3.63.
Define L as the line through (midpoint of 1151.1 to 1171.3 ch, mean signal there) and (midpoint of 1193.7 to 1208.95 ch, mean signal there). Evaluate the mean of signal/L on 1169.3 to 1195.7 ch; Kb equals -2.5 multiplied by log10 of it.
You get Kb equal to 0.01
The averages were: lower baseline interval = 3.58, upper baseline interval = 3.5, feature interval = 3.49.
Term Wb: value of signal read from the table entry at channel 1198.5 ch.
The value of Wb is 3.41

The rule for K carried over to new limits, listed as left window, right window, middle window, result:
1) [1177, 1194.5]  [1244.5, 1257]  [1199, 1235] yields 0.1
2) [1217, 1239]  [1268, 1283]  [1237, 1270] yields 0.1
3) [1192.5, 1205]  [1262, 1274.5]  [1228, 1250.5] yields 0.2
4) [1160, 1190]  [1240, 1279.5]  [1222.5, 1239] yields 0.1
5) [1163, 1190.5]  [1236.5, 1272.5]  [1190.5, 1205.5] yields -0.2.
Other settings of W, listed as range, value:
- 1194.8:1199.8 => 3.48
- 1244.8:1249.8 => 3.51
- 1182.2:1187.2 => 3.4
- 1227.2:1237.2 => 3.5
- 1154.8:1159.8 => 3.63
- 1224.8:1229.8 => 3.5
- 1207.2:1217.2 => 3.5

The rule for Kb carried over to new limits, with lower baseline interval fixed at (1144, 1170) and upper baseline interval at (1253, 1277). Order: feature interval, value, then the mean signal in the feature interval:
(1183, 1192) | 0.05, 3.42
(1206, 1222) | 0.02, 3.5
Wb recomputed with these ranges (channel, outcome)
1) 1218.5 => 3.59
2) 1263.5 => 3.59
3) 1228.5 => 3.55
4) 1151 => 3.59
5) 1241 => 3.53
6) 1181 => 3.43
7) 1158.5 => 3.6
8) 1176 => 3.58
